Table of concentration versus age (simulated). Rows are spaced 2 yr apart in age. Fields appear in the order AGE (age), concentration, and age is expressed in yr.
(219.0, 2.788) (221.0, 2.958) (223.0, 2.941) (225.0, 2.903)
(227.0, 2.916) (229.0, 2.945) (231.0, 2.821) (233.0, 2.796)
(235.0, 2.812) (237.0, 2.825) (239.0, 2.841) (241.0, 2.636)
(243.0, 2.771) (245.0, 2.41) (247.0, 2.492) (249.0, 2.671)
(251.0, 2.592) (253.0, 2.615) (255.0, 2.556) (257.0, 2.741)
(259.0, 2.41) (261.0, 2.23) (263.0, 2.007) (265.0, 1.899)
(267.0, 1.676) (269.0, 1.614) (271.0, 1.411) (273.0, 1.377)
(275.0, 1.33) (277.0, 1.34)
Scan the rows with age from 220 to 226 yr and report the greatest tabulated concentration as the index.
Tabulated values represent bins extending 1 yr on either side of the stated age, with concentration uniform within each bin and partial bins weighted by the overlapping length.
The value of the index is 2.958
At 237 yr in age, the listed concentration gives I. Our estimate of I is 2.825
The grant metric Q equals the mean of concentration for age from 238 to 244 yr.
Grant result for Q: 2.75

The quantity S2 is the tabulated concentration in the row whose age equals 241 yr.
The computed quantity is 2.636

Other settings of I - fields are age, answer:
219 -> 2.788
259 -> 2.41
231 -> 2.821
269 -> 1.614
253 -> 2.615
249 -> 2.671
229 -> 2.945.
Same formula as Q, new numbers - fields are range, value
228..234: 2.85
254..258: 2.65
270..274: 1.39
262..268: 1.86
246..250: 2.58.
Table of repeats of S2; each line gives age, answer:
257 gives 2.741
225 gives 2.903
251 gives 2.592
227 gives 2.916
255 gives 2.556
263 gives 2.007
